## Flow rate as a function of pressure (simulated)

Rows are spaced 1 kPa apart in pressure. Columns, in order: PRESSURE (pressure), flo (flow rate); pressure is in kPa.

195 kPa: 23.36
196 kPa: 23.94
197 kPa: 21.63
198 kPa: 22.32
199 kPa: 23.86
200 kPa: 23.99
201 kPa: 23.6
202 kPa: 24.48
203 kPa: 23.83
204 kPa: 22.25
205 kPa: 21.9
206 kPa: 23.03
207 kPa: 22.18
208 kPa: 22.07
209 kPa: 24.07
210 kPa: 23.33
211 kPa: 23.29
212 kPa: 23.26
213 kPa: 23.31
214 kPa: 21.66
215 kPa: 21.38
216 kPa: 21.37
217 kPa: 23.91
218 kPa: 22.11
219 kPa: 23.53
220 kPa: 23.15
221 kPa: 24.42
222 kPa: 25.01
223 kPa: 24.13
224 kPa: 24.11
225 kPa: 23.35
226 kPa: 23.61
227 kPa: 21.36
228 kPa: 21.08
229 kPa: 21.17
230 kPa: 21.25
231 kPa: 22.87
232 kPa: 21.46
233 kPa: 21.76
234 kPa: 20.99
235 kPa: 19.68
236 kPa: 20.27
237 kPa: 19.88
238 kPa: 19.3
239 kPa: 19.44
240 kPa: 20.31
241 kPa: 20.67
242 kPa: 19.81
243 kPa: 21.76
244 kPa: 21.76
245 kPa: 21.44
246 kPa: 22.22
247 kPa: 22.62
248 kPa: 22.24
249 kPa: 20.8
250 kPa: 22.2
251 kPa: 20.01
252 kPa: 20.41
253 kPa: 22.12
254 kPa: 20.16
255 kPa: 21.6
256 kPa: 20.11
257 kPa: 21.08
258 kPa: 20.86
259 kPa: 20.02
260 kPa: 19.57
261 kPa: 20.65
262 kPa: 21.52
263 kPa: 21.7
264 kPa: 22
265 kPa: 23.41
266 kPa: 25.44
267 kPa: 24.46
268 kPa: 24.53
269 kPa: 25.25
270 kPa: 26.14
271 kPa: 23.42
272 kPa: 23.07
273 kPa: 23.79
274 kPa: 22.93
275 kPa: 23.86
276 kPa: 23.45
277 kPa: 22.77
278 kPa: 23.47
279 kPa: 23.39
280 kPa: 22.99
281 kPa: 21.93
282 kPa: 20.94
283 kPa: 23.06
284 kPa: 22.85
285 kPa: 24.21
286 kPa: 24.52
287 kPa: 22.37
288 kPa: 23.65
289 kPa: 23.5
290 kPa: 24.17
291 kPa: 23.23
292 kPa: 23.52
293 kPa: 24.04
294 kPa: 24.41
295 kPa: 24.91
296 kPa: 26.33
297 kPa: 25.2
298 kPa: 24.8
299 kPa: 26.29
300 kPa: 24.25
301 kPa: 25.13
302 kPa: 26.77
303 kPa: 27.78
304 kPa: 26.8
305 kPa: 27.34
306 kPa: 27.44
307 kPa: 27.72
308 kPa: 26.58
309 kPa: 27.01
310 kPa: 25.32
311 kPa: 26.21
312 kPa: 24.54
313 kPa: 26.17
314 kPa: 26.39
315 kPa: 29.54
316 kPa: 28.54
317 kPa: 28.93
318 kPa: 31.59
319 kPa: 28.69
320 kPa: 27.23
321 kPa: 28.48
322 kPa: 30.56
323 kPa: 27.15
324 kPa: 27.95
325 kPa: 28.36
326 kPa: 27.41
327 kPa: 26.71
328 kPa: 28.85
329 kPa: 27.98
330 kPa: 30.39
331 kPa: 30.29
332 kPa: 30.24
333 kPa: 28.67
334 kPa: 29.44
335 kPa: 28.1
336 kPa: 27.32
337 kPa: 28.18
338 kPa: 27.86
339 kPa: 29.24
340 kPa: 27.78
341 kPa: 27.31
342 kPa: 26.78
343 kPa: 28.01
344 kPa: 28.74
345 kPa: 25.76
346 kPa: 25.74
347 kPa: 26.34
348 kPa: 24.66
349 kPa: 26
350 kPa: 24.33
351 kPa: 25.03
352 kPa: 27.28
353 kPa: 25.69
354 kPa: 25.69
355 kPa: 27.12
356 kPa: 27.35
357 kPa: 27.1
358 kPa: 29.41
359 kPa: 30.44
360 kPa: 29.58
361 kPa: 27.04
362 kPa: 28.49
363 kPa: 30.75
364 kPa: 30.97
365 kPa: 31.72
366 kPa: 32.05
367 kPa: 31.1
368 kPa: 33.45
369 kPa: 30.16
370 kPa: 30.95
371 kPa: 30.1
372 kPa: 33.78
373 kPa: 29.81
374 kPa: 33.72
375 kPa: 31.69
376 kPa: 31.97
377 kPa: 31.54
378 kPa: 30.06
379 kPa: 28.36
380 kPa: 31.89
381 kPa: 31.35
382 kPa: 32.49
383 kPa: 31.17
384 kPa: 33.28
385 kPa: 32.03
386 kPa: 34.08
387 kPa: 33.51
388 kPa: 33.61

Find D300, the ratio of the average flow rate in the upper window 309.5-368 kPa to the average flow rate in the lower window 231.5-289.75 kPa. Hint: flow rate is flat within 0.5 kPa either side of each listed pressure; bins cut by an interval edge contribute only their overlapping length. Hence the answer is 1.27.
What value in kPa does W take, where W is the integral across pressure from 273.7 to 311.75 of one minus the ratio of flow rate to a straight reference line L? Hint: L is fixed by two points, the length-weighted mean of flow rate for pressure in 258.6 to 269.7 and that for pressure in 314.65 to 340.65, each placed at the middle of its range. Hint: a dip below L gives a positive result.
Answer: 1.2 kPa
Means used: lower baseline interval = 22.7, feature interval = 24.6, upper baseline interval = 28.7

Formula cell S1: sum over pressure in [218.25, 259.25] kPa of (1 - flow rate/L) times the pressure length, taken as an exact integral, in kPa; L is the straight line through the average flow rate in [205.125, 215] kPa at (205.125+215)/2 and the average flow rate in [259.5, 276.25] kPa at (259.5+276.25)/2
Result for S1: 2.56 kPa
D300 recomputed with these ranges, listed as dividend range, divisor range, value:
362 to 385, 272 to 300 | 1.32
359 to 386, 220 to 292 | 1.40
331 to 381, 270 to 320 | 1.15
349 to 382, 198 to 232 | 1.29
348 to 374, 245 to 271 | 1.32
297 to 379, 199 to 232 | 1.23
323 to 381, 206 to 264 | 1.32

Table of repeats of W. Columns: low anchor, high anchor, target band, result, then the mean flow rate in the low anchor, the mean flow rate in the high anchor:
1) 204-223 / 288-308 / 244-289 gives 3.7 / 23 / 25.4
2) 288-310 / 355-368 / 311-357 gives 0.3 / 25.5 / 29.7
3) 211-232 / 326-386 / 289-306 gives 0.7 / 22.8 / 29.2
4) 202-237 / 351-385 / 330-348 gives 0.4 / 22.5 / 30.2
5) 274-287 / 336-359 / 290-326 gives -2.9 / 23.1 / 27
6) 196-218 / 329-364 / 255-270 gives 1.5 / 22.9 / 27.8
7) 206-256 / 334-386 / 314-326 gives -0.8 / 21.9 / 29.2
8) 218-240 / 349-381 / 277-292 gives 1.1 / 22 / 29.6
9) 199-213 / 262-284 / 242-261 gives 1.8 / 23.2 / 23.4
